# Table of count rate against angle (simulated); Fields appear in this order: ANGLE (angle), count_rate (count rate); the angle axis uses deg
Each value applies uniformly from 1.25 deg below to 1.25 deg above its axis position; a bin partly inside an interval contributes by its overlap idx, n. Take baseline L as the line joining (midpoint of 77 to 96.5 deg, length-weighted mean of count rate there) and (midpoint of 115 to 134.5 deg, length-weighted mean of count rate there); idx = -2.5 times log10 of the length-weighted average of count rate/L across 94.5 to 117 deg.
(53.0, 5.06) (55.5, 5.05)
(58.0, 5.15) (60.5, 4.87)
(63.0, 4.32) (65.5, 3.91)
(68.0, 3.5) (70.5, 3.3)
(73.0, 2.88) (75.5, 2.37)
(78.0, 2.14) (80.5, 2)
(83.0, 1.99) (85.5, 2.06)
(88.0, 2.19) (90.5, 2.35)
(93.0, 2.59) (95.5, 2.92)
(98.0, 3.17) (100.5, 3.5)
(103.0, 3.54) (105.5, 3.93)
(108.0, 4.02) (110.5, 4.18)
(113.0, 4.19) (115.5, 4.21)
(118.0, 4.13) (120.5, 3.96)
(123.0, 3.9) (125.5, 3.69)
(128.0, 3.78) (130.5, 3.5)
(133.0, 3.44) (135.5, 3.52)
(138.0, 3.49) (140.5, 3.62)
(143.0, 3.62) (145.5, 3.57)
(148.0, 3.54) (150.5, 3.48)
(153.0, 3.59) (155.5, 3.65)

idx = -0.23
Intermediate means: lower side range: 2.27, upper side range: 3.81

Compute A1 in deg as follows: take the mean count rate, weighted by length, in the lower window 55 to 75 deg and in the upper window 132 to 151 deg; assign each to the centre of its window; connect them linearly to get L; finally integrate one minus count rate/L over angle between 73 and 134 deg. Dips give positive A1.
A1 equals 8.5 deg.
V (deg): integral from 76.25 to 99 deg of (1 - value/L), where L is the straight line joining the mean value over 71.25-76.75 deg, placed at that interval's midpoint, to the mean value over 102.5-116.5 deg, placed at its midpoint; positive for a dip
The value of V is 6.0 deg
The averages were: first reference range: 2.69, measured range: 2.37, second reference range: 4.03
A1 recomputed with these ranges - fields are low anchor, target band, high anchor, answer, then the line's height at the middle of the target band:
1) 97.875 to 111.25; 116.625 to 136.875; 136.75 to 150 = -0.5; 3.64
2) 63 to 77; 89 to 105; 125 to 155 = 1.6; 3.39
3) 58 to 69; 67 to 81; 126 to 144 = 4.9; 4.17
